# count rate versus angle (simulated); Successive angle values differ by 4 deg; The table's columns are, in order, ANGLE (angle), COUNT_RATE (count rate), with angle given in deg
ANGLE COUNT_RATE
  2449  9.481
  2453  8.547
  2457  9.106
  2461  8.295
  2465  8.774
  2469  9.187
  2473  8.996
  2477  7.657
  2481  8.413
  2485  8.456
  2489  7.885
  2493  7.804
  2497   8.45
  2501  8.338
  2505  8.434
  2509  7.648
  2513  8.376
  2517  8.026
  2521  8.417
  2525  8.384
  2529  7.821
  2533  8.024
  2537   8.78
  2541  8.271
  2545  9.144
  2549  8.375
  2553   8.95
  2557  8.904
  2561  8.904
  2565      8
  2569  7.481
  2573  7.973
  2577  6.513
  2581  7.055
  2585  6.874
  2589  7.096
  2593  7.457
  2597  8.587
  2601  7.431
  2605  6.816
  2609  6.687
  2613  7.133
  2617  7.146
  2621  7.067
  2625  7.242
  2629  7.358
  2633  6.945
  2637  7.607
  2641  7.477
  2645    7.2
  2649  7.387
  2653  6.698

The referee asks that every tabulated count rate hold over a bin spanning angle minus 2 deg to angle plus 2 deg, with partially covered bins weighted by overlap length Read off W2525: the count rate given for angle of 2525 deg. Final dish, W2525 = 8.384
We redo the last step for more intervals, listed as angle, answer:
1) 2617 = 7.146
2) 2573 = 7.973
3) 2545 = 9.144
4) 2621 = 7.067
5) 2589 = 7.096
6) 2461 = 8.295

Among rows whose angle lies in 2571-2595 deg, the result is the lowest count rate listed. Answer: 6.513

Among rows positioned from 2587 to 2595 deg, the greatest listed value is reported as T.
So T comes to 7.457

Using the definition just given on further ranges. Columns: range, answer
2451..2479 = 9.187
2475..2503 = 8.456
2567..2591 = 7.973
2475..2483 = 8.413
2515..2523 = 8.417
